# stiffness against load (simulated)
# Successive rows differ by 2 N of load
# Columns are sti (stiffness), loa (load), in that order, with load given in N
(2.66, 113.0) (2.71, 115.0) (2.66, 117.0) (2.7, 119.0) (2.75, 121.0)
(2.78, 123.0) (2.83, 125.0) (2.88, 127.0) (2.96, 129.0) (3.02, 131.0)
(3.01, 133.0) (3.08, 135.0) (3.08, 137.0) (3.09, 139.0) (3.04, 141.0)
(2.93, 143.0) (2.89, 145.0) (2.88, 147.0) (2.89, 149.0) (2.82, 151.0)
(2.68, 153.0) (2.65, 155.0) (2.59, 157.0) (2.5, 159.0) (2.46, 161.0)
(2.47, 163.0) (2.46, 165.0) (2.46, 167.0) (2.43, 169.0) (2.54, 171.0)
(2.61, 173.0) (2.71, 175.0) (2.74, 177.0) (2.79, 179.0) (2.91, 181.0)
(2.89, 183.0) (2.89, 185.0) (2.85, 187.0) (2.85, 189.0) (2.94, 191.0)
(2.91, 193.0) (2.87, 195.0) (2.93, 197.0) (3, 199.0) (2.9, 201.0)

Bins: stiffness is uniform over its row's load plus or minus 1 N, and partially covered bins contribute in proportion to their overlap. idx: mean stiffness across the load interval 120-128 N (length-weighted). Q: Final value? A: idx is 2.81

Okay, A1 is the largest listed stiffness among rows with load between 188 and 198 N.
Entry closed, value 2.94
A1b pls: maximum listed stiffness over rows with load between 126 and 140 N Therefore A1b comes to 3.09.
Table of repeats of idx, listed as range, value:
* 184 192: 2.88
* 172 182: 2.75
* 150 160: 2.65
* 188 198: 2.9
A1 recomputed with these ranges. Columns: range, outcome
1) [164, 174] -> 2.61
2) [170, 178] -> 2.74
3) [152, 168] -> 2.68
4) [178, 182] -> 2.91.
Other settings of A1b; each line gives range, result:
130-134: 3.02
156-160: 2.59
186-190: 2.85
